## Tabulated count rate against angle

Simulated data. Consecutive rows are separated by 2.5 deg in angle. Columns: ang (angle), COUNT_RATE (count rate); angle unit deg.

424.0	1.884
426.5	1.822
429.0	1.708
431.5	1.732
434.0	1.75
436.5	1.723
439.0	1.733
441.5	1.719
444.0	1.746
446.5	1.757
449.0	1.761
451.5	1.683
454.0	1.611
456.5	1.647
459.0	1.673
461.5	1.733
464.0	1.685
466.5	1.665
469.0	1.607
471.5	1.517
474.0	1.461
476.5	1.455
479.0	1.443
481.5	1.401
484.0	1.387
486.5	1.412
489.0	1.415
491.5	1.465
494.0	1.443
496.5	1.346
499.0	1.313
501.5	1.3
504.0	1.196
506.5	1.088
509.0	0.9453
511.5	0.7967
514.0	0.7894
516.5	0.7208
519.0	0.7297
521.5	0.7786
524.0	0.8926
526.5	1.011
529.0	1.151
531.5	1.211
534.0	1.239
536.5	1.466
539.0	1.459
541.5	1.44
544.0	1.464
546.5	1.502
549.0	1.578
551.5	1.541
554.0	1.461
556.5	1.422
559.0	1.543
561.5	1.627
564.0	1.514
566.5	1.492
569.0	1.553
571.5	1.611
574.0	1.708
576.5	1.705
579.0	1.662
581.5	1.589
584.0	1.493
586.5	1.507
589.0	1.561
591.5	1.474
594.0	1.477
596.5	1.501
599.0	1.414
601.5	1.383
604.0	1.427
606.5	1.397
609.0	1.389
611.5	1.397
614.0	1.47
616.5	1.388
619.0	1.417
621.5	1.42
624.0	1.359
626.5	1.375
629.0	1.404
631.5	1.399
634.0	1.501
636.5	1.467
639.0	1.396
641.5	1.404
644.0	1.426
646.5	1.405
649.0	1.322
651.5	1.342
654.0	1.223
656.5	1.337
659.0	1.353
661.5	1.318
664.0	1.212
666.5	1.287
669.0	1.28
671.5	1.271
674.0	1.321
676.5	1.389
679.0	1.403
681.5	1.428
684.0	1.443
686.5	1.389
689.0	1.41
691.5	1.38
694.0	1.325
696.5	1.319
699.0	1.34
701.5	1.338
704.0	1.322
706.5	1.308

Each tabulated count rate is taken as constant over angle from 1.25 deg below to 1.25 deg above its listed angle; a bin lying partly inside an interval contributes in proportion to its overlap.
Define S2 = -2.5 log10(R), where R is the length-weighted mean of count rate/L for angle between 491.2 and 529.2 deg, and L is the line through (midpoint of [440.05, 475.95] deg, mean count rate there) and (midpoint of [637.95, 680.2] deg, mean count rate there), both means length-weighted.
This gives 0.444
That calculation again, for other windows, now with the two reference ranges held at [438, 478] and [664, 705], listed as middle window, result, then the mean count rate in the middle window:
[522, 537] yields 0.35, 1.13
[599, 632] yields 0.03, 1.4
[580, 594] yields -0.03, 1.52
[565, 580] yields -0.08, 1.62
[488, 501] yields 0.15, 1.39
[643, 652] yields 0.02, 1.37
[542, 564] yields 0.01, 1.51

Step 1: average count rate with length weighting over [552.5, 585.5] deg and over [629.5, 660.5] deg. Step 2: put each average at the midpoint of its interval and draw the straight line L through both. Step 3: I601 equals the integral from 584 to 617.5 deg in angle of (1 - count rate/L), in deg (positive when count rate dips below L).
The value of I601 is 0.96 deg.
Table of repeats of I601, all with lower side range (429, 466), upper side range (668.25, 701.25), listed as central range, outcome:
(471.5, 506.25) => 5.6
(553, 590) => -0.9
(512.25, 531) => 8.4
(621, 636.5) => 0.3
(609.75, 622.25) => 0.4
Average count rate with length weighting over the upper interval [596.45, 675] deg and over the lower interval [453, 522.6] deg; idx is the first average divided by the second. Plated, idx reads 1.04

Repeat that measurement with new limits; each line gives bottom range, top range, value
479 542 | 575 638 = 1.24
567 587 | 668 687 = 0.85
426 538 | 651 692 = 0.96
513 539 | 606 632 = 1.37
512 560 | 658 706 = 1.10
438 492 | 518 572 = 0.85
